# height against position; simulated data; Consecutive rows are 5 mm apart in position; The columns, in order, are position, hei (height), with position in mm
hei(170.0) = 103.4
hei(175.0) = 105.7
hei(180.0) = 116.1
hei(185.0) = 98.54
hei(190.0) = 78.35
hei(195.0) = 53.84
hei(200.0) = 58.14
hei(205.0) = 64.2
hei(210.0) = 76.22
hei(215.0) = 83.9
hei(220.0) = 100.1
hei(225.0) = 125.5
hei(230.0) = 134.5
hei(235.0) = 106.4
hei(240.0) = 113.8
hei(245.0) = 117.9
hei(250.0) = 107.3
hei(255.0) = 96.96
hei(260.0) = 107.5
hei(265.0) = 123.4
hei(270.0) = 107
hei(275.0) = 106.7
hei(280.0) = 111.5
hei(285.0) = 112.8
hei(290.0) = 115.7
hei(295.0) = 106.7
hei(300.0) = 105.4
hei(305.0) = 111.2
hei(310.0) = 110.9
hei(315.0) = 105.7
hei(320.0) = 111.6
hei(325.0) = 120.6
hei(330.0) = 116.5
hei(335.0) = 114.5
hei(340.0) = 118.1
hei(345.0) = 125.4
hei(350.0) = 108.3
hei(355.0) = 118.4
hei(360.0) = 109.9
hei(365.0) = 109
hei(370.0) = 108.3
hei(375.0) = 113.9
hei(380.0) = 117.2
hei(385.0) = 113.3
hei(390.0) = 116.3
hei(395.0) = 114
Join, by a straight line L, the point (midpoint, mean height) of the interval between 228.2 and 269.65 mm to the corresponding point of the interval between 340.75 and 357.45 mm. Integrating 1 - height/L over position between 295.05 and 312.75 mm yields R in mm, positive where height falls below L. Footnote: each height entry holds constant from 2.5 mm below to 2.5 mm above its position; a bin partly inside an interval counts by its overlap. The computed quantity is 1.0 mm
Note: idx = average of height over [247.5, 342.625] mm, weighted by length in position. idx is 111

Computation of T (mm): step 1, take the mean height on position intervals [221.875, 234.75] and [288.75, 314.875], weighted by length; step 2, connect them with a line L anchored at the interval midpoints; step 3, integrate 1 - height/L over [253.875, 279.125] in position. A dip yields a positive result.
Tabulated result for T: 1.6 mm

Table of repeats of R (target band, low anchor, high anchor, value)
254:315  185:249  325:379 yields -3.47 mm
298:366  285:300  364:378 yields -1.69 mm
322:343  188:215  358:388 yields -3.30 mm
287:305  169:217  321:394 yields -1.15 mm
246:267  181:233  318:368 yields -2.35 mm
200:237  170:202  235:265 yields 1.27 mm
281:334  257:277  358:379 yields -0.44 mm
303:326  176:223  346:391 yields -1.83 mm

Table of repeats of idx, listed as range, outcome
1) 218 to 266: 113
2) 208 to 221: 85.6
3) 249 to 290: 110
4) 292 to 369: 113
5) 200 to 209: 64.5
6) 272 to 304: 110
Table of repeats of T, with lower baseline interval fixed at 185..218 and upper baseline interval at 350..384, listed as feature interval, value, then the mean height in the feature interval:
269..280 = -2.2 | 108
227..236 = -5.0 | 123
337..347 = -1.4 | 121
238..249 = -4.4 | 115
